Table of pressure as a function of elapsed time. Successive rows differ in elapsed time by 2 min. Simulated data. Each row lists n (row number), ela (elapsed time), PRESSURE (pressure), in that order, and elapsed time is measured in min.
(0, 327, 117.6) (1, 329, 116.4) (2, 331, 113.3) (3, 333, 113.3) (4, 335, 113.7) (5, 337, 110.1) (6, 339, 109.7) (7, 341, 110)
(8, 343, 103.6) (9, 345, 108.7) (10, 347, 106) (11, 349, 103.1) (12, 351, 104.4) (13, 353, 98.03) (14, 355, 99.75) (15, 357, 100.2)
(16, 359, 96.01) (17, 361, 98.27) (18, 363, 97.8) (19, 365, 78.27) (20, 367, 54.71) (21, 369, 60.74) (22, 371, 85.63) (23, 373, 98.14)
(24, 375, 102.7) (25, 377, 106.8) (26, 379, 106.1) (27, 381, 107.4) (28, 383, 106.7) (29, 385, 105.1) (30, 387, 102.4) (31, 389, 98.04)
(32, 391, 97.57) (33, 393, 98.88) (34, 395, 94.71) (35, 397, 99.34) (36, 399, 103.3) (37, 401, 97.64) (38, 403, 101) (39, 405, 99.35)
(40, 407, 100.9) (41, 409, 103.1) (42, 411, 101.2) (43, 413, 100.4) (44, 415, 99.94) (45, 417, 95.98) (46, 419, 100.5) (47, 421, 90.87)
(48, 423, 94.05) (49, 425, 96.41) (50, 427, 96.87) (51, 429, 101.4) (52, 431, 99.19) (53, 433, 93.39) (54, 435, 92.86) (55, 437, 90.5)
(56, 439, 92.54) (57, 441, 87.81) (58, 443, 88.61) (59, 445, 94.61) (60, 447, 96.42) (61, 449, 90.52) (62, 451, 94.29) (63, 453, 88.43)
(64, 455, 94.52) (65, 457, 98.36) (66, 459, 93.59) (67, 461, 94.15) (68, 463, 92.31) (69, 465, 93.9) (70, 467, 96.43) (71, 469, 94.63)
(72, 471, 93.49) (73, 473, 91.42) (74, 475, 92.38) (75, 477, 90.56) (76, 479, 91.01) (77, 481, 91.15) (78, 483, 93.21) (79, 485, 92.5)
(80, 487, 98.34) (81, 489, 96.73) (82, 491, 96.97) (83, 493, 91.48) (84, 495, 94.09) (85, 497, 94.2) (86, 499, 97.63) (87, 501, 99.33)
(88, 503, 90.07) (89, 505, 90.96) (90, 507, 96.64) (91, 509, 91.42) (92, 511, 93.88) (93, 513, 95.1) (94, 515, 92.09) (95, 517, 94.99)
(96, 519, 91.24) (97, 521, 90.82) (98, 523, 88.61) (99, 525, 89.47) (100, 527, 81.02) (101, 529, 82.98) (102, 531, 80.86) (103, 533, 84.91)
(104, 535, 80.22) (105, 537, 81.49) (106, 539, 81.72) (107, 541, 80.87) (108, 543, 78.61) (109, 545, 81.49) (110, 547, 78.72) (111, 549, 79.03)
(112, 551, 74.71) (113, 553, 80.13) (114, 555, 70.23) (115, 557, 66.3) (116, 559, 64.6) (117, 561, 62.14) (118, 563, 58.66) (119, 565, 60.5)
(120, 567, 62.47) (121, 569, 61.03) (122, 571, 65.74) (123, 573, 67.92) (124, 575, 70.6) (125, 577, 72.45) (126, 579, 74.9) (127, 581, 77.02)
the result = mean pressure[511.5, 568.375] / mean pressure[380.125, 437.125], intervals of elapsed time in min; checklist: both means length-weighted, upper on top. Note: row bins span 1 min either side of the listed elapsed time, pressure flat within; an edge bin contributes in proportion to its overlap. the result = 0.8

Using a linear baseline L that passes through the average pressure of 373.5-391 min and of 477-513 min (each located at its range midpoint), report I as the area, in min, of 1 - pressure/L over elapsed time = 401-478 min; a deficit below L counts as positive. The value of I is 2.8 min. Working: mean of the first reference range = 104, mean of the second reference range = 94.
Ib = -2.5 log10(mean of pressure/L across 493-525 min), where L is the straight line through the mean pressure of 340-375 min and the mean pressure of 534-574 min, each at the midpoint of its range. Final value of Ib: -0.21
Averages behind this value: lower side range 94.6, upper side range 71.8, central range 93.2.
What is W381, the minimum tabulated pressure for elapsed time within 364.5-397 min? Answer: 54.71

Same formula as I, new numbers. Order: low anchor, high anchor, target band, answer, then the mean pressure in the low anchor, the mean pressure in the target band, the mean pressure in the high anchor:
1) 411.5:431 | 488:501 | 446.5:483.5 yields 1.2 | 97.6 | 93.2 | 95.5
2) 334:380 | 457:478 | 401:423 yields -0.7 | 97.9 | 99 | 93.5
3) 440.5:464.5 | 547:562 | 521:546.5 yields -2.4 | 92.9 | 82.9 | 71.5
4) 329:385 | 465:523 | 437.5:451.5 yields 0.6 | 100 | 92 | 93.6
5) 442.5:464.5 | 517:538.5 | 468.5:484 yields -0.2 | 93.4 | 92.2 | 85.5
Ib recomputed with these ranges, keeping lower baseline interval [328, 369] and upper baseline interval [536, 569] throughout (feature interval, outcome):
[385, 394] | -0.05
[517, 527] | -0.17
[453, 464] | -0.10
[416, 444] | -0.06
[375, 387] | -0.10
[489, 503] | -0.19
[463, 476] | -0.12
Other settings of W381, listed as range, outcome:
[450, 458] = 88.43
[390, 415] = 94.71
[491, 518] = 90.07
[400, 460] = 87.81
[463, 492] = 90.56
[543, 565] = 58.66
